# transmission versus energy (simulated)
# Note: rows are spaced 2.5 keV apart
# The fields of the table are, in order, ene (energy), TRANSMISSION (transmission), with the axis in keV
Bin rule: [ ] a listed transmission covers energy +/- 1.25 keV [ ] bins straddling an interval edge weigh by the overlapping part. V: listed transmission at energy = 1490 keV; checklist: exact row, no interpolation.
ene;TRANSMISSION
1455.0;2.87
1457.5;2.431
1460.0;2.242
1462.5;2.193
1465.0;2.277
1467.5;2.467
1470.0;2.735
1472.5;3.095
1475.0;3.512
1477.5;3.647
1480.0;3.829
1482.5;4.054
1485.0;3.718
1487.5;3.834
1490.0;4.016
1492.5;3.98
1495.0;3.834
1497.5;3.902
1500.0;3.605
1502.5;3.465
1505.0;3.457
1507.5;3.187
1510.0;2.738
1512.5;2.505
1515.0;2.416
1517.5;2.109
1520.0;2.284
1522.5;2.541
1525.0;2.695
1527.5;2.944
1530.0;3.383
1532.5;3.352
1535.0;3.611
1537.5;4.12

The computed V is 4.016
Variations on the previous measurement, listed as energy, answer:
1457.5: 2.431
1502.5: 3.465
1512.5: 2.505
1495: 3.834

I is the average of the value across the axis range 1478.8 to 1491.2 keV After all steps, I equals 3.89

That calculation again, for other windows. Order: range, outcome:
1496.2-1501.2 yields 3.76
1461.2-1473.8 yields 2.56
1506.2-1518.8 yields 2.59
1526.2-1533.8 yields 3.23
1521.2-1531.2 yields 2.89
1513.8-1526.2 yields 2.41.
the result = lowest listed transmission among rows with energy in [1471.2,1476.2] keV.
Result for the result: 3.095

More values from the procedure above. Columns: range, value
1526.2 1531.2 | 2.944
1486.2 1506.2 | 3.457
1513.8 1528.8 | 2.109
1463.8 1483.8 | 2.277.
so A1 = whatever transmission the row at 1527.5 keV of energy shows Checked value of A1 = 2.944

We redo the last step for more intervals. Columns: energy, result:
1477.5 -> 3.647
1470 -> 2.735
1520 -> 2.284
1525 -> 2.695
